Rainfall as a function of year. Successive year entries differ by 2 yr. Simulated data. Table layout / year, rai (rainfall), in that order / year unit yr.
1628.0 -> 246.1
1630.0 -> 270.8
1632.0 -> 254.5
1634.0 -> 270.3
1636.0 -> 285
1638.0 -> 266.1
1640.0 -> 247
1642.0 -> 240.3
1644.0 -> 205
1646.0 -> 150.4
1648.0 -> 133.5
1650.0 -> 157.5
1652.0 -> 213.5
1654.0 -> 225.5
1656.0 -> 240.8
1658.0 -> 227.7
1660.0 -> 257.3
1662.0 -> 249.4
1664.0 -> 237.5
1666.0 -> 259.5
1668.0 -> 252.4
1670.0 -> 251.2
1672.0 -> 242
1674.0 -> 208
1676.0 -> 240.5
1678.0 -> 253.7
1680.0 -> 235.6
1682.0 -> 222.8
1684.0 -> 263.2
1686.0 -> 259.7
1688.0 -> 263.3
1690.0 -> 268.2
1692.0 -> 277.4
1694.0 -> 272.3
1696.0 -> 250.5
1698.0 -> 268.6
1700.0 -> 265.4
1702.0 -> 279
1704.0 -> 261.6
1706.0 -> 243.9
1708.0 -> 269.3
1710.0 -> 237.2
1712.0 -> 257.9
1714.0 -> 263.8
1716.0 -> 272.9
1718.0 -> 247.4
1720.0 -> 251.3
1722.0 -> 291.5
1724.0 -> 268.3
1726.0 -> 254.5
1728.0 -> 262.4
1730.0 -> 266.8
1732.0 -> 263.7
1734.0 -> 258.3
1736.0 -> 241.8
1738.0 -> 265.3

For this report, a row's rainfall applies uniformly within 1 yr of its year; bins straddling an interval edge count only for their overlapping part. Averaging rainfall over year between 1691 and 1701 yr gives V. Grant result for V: 267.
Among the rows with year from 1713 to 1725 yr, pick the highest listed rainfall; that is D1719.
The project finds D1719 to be 291.5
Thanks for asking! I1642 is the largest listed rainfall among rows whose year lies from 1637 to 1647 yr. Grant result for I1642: 266.1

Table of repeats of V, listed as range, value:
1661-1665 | 243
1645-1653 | 164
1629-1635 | 265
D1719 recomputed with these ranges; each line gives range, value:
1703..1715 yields 269.3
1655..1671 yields 259.5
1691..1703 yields 279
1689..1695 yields 277.4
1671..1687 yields 263.2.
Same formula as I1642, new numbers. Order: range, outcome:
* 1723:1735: 268.3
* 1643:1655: 225.5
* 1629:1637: 285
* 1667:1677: 252.4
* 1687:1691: 268.2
